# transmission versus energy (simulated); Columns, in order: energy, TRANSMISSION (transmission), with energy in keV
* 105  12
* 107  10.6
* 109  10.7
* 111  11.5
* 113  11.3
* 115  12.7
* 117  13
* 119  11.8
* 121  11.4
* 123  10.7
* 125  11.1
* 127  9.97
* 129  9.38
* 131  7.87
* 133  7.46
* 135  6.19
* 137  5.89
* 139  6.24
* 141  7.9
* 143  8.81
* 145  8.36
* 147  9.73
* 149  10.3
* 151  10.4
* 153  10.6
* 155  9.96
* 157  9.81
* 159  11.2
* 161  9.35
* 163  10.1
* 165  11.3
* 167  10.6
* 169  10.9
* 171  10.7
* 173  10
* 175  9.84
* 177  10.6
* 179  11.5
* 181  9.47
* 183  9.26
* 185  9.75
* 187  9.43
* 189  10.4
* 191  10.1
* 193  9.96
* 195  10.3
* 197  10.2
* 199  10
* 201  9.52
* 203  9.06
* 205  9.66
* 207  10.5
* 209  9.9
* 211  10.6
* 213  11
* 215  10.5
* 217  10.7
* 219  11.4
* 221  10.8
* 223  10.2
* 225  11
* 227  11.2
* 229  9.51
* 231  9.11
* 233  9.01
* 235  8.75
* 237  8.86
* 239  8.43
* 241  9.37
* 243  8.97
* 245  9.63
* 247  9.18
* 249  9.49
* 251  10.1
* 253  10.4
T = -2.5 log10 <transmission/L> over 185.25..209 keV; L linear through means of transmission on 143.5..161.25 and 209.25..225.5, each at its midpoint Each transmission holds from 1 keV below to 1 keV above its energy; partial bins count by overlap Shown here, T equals 0.06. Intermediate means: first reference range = 9.96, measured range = 9.91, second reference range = 10.7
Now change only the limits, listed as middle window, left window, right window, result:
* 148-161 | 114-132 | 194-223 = 0.04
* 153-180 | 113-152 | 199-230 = -0.07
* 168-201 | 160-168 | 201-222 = 0.02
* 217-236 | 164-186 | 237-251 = -0.07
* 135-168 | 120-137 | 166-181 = 0.06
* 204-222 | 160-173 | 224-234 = -0.05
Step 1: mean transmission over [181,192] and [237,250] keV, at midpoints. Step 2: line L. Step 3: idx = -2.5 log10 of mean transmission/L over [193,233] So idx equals -0.08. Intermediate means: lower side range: 9.76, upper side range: 9.15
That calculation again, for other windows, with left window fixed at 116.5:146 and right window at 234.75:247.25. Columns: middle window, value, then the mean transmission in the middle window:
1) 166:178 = -0.16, 10.4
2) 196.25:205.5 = -0.08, 9.68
